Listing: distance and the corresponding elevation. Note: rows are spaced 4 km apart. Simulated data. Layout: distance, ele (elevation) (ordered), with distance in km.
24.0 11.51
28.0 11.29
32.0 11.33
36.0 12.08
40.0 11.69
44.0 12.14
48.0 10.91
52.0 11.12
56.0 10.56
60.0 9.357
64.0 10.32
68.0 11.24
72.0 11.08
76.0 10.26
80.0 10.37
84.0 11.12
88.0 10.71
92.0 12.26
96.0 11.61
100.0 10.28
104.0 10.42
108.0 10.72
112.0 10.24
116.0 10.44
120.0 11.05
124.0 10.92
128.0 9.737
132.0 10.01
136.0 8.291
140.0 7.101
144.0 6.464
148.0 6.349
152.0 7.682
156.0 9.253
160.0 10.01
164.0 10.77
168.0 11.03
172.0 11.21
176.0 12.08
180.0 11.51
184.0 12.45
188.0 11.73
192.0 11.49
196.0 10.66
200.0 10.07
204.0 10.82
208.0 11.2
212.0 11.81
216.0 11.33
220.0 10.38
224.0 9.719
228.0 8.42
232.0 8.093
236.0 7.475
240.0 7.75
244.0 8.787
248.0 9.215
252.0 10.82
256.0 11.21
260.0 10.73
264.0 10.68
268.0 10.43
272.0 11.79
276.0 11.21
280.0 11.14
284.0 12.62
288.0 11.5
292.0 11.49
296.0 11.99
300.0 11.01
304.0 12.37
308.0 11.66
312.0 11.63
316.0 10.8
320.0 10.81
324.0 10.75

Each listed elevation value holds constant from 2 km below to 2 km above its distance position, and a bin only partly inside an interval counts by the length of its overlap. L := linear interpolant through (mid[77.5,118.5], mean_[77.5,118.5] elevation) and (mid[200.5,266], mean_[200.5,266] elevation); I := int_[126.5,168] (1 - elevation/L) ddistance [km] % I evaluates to 7.2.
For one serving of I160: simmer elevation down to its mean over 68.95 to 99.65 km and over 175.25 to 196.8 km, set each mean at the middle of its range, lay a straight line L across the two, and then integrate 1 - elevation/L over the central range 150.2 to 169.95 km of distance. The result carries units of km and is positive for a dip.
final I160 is 3.0 km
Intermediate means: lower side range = 11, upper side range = 11.7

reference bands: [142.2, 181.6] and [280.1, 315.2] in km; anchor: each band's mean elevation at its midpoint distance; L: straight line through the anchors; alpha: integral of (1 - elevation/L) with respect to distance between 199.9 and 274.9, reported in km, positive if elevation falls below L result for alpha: 5.1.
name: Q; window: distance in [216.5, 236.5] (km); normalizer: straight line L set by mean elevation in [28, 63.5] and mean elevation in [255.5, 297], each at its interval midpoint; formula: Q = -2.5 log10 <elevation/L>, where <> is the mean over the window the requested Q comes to 0.233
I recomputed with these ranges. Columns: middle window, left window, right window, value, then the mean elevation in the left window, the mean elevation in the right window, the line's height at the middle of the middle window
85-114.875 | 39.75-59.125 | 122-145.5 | -3.51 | 11.1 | 8.8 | 9.74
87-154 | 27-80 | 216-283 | 6.34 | 11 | 9.95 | 10.6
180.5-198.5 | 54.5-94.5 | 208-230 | -1.81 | 10.7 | 10.4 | 10.5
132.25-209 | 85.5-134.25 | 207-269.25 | 2.08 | 10.7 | 9.85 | 10.3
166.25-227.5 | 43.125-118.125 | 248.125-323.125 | -0.26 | 10.8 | 11.3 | 11.1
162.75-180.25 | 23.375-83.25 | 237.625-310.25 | -0.60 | 11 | 10.9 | 10.9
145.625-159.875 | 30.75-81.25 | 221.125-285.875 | 3.35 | 11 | 10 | 10.5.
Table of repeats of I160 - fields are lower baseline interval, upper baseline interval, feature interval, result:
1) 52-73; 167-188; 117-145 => 5.0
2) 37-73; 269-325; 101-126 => 1.1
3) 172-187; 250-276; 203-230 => 2.3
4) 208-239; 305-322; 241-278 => -0.5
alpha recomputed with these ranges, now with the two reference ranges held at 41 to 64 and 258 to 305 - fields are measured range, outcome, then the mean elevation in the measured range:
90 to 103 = -0.46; 11.3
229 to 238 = 2.73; 7.85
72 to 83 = 0.35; 10.5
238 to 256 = 3.08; 9.37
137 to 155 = 6.42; 7.11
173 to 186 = -0.95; 12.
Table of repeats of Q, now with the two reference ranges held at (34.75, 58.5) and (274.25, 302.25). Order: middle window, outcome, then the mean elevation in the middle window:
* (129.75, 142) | 0.32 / 8.49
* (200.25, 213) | 0.04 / 11.1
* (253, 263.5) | 0.06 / 10.9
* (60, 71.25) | 0.08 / 10.6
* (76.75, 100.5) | 0.03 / 11.1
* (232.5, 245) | 0.40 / 7.95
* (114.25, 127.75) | 0.07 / 10.7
